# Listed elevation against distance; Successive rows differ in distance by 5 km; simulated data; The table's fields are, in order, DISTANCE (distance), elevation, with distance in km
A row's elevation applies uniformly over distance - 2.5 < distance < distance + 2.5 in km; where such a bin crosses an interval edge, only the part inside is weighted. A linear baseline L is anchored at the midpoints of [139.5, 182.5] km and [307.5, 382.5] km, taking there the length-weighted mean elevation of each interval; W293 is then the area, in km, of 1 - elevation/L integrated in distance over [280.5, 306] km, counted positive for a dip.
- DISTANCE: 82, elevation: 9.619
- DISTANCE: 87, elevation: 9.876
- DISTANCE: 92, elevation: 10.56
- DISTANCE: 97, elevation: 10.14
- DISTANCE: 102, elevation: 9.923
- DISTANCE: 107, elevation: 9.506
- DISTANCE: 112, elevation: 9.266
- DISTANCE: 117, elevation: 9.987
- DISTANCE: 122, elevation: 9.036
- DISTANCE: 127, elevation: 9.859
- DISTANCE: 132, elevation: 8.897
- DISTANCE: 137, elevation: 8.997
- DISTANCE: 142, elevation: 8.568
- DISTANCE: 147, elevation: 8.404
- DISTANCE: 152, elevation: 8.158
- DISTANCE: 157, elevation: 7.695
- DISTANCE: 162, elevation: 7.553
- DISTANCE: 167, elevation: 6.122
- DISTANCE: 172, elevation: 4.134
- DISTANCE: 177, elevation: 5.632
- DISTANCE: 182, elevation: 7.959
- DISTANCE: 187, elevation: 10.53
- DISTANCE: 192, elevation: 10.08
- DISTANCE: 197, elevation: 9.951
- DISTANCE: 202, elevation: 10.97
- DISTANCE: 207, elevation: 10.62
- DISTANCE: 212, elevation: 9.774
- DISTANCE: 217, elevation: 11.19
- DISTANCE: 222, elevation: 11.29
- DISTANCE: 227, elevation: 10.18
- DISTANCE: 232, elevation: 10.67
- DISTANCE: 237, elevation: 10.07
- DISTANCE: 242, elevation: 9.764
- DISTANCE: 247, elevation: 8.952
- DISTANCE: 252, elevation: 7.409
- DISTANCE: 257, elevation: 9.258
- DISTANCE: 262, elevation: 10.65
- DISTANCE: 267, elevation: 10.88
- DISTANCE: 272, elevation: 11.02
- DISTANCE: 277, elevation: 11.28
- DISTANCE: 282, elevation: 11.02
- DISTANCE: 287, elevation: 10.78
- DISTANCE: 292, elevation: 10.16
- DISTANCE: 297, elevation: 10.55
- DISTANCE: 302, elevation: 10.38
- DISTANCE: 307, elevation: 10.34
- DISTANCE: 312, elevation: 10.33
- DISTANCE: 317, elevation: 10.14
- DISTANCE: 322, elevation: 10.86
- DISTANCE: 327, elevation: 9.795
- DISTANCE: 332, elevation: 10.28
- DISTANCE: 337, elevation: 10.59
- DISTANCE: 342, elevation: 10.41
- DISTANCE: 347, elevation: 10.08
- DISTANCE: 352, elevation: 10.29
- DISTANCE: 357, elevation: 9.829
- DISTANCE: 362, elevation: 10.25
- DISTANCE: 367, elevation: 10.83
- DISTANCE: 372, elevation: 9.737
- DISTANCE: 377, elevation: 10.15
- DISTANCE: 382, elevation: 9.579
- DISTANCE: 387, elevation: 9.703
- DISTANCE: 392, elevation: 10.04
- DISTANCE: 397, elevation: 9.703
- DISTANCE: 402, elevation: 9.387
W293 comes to -3.28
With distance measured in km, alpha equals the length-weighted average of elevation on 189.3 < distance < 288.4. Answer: 10.3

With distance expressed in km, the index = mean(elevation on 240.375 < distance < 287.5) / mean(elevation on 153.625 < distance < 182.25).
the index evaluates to 1.56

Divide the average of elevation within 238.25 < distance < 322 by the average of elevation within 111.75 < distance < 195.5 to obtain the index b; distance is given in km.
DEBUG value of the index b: 1.23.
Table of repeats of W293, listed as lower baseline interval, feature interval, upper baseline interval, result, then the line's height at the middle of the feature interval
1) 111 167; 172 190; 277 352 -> 3.0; 9.06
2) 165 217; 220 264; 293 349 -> -2.0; 9.36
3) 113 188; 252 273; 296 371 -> -1.3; 9.45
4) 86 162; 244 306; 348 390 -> -3.0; 9.72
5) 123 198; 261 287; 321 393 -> -4.7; 9.31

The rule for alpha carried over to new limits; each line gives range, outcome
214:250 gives 10.3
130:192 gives 7.81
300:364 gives 10.3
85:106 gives 10.1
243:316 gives 10.2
